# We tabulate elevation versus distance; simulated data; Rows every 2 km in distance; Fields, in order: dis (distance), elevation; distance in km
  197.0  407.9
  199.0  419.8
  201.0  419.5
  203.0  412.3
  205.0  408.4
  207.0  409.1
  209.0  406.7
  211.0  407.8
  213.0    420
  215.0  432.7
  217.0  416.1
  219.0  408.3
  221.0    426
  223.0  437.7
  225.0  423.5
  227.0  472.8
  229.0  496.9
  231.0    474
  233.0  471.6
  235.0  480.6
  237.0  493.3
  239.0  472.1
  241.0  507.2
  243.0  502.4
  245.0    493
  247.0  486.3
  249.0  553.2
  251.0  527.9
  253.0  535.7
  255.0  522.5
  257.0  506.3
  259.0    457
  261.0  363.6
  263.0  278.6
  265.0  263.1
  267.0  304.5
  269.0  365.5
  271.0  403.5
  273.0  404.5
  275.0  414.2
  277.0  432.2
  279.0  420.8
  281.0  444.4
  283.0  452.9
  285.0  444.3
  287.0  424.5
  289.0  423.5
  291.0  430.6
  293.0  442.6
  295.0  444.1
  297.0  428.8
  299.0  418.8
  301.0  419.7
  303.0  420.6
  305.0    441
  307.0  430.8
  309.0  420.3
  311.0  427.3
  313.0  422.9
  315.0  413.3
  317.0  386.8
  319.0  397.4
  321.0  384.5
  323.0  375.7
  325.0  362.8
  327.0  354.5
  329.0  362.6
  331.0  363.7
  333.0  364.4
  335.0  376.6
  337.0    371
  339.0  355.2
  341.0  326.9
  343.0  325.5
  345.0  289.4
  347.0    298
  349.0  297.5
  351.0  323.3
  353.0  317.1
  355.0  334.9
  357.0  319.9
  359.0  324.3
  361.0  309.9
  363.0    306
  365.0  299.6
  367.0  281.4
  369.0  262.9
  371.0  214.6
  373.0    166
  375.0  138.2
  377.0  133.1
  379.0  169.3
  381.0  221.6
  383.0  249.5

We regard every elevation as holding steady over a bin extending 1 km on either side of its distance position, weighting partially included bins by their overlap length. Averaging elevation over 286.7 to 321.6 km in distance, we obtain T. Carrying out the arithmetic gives 421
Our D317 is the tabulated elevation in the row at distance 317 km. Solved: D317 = 386.8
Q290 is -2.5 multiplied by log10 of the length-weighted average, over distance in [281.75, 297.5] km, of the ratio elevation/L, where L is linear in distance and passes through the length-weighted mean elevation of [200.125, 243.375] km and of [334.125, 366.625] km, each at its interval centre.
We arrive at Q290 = -0.15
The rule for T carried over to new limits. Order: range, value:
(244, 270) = 435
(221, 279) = 447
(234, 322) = 434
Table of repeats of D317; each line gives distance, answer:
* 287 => 424.5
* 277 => 432.2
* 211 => 407.8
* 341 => 326.9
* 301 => 419.7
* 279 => 420.8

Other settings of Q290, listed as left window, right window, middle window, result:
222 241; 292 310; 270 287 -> 0.04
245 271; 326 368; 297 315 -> -0.13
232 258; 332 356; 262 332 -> 0.03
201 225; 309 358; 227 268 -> -0.15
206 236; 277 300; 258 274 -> 0.22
